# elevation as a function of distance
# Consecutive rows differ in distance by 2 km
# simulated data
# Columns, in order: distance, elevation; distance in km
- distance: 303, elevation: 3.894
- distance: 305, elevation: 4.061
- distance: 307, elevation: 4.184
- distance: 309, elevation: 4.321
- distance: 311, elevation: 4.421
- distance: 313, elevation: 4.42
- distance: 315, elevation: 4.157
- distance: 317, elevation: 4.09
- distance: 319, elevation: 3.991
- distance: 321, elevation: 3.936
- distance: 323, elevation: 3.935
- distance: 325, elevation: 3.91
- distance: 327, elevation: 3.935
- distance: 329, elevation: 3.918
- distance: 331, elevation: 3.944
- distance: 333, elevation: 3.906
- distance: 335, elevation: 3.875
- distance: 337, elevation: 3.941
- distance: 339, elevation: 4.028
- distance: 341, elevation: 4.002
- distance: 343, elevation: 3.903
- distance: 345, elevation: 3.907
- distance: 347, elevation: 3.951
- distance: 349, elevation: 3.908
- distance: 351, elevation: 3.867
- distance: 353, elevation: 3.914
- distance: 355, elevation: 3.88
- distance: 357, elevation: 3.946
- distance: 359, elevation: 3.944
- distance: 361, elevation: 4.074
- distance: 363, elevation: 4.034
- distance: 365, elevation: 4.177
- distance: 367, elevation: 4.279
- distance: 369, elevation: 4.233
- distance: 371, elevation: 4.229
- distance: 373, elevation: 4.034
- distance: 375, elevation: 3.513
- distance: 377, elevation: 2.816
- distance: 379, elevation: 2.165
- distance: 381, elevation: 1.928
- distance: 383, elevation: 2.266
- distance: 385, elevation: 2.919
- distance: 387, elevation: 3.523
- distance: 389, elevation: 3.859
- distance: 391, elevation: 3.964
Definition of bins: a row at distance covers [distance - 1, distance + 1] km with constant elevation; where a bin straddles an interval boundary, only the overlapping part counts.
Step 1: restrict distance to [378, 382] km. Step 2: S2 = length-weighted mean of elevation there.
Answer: 2.05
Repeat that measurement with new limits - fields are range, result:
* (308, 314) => 4.39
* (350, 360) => 3.91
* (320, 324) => 3.94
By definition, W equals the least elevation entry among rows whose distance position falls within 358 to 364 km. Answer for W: 3.944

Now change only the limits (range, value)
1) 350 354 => 3.867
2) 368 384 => 1.928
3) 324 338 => 3.875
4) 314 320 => 3.991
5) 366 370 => 4.233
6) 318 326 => 3.91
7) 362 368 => 4.034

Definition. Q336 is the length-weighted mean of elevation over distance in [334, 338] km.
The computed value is 3.91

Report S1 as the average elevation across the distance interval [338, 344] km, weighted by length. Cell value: 3.98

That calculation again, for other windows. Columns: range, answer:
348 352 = 3.89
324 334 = 3.92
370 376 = 3.93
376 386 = 2.42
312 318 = 4.22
